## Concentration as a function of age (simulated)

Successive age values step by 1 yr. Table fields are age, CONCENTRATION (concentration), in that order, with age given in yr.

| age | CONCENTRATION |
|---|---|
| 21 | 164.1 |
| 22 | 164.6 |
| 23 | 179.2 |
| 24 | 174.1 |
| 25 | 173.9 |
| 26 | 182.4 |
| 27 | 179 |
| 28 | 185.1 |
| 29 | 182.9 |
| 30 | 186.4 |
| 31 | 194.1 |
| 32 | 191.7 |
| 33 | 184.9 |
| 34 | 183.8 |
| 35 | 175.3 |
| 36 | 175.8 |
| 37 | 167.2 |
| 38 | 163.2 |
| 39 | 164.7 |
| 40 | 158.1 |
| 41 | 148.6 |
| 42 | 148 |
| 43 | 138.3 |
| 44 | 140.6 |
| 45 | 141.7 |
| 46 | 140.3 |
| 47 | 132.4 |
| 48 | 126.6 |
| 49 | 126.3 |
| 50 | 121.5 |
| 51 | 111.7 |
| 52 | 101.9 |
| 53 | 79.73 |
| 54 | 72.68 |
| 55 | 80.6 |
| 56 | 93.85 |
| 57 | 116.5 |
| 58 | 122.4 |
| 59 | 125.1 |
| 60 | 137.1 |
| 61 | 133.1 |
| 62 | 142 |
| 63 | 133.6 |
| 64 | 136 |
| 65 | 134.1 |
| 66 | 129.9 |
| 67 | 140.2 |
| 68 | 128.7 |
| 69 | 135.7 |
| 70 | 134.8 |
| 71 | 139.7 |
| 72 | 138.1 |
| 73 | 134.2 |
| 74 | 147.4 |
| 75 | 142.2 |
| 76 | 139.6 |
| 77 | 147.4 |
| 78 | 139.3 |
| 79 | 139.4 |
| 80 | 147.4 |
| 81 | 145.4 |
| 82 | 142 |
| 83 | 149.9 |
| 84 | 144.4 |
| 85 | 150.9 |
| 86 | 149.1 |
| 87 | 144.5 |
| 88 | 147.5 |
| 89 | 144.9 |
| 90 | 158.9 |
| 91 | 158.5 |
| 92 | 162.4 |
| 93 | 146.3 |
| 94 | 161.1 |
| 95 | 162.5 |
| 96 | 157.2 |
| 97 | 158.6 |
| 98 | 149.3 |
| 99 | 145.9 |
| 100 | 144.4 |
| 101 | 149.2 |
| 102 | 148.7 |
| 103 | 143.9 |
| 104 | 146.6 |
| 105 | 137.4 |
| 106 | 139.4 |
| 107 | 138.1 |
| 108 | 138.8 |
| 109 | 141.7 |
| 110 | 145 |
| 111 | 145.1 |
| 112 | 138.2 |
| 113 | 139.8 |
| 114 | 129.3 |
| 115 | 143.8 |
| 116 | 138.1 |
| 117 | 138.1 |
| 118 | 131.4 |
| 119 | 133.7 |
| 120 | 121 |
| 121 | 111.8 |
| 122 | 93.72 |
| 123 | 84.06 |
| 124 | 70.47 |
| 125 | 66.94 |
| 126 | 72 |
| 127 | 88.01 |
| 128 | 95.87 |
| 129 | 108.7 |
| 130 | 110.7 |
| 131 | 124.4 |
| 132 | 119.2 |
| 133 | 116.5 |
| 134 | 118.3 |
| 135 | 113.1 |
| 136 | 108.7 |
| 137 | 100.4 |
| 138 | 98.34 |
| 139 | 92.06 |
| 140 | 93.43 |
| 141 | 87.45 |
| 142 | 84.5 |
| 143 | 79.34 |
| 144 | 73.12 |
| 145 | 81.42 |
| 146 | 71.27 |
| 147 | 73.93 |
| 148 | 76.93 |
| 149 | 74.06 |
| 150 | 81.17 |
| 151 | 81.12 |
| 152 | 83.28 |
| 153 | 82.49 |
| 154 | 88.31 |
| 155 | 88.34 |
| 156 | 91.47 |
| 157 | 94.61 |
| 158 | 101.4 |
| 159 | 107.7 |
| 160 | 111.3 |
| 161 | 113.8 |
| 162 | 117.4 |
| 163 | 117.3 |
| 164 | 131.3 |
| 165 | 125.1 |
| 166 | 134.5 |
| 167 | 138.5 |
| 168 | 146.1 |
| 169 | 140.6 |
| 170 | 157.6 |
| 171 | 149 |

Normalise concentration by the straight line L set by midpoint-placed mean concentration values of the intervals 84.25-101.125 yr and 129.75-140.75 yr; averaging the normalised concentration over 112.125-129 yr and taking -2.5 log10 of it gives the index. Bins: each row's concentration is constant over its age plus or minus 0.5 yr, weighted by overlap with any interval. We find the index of 0.13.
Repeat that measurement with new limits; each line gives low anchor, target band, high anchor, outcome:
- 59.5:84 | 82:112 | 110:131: -0.176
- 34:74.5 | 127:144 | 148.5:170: 0.123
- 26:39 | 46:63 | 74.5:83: 0.372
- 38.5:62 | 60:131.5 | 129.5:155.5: -0.235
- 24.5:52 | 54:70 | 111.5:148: 0.161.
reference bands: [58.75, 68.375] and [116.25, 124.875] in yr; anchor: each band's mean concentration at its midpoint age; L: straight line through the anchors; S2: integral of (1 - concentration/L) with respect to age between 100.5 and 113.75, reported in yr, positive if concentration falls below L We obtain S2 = -3.1 yr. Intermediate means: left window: 134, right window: 109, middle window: 142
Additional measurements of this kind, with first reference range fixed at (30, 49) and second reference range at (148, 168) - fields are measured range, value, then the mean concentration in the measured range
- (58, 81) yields 1.3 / 137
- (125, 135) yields 1.1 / 104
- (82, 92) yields -0.9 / 150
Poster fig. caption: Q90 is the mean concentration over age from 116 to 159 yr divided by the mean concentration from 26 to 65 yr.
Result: 0.67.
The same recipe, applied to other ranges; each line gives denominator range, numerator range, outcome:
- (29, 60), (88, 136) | 0.92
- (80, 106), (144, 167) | 0.65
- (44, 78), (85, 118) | 1.16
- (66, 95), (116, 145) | 0.70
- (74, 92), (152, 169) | 0.76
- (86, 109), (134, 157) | 0.59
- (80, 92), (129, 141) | 0.72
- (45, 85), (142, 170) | 0.78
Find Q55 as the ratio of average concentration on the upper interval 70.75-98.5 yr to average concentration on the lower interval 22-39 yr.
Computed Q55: 0.83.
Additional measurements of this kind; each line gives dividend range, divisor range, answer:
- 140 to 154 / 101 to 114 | 0.57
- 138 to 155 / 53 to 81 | 0.64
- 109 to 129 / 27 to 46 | 0.69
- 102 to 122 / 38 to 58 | 1.09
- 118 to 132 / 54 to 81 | 0.76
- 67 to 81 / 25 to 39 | 0.78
